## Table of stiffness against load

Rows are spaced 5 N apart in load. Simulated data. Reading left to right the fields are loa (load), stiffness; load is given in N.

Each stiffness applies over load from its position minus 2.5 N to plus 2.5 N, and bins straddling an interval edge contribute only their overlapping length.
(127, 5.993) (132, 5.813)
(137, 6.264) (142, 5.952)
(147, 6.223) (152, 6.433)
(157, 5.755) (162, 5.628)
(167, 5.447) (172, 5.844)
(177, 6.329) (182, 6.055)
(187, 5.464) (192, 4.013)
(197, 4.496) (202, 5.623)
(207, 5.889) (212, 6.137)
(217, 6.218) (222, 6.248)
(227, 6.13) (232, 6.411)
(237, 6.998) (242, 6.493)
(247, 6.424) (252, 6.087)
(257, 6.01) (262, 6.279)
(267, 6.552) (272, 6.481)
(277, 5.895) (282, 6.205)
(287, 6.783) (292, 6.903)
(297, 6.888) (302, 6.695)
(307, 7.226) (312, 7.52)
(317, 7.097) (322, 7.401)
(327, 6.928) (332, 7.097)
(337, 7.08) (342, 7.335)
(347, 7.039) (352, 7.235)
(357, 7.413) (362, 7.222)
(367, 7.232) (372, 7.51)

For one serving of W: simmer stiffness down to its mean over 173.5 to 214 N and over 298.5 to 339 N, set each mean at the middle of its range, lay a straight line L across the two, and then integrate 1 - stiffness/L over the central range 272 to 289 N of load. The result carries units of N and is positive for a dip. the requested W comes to 0.8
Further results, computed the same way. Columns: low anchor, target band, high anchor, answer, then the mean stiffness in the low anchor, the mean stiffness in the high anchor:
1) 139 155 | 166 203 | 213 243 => 5.22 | 6.19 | 6.4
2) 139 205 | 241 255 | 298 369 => 0.12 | 5.64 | 7.17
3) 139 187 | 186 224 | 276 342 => 4.46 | 5.94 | 6.94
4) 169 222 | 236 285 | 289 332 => 0.88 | 5.64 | 7.08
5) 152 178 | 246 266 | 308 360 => 1.11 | 5.83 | 7.21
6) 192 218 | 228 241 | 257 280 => -1.70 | 5.48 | 6.27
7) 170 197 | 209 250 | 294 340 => -2.46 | 5.44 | 7.1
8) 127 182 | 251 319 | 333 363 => 1.91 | 5.97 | 7.21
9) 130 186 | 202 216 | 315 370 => 0.75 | 5.96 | 7.19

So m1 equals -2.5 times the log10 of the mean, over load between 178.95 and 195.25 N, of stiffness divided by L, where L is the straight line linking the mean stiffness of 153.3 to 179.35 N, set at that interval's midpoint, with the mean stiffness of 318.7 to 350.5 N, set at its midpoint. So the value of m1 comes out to 0.16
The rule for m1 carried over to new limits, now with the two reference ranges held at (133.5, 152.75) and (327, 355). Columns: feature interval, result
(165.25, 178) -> 0.084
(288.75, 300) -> 0.005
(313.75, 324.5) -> -0.035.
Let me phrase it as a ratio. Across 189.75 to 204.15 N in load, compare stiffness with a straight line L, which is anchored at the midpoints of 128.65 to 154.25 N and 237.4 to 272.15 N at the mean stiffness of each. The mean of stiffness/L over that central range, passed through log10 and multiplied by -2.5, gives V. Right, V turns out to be 0.31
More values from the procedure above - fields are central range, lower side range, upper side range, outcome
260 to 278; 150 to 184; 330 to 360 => 0.05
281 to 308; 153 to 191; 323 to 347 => 0.00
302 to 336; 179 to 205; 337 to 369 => -0.06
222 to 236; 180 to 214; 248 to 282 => -0.10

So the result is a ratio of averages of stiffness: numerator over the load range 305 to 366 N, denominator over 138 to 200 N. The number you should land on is 1.28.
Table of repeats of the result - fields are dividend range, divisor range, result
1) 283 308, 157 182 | 1.17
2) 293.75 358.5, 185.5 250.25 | 1.21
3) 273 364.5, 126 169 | 1.17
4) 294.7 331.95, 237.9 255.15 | 1.11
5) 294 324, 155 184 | 1.22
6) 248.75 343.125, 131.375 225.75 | 1.17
